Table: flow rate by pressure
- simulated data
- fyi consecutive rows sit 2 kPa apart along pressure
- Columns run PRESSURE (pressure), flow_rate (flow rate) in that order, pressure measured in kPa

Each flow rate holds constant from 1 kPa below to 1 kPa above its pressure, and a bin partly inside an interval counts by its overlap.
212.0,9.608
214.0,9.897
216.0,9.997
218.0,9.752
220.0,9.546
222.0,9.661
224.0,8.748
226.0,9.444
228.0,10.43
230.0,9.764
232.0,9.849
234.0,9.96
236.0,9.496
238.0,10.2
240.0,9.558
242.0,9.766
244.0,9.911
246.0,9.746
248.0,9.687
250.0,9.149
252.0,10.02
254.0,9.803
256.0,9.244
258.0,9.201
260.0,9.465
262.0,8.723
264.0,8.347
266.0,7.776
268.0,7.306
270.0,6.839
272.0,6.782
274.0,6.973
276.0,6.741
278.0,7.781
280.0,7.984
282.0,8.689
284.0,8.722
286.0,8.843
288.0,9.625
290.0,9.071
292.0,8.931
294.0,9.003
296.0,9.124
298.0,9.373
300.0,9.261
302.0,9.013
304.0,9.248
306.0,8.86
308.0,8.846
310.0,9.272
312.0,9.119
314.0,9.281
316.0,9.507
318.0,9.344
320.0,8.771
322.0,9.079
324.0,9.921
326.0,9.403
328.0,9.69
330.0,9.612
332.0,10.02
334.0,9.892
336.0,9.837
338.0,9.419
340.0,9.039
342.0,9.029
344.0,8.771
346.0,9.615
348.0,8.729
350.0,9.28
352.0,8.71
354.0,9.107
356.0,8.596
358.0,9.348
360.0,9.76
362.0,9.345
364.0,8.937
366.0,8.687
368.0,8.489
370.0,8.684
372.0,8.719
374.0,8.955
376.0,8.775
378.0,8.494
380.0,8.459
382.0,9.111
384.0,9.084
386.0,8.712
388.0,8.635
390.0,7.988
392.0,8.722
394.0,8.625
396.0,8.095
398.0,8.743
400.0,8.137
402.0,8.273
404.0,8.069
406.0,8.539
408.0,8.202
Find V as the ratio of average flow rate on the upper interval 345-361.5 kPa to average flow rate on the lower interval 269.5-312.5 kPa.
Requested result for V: 1.1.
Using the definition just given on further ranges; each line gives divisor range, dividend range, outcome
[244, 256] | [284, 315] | 0.94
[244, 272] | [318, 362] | 1.05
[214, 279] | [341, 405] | 0.97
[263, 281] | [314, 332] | 1.28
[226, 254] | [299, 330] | 0.94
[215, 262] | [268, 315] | 0.89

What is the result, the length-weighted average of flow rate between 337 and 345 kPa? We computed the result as 9.06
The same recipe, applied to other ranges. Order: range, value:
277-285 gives 8.29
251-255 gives 9.91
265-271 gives 7.31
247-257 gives 9.58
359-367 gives 9.18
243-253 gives 9.7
